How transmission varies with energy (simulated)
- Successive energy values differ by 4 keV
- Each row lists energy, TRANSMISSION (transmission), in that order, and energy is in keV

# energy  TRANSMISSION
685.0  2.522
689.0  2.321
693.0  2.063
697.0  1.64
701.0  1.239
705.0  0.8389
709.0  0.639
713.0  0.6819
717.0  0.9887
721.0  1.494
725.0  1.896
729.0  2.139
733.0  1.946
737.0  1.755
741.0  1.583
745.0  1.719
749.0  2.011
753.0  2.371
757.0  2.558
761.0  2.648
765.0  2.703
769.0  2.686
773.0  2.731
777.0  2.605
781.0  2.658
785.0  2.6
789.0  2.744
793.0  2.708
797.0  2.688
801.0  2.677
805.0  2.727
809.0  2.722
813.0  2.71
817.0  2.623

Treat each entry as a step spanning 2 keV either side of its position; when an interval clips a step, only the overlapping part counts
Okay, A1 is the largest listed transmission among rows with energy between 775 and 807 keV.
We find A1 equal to 2.744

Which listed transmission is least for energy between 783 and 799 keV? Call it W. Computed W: 2.6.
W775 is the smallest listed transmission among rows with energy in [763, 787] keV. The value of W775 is 2.6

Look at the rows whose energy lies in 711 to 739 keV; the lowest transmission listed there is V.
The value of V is 0.6819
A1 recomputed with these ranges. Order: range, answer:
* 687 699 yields 2.321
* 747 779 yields 2.731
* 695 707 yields 1.64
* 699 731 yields 2.139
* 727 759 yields 2.558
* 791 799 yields 2.708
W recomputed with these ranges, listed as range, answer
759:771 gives 2.648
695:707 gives 0.8389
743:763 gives 1.719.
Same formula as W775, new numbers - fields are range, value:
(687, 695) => 2.063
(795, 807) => 2.677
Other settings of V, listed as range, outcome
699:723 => 0.639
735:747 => 1.583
